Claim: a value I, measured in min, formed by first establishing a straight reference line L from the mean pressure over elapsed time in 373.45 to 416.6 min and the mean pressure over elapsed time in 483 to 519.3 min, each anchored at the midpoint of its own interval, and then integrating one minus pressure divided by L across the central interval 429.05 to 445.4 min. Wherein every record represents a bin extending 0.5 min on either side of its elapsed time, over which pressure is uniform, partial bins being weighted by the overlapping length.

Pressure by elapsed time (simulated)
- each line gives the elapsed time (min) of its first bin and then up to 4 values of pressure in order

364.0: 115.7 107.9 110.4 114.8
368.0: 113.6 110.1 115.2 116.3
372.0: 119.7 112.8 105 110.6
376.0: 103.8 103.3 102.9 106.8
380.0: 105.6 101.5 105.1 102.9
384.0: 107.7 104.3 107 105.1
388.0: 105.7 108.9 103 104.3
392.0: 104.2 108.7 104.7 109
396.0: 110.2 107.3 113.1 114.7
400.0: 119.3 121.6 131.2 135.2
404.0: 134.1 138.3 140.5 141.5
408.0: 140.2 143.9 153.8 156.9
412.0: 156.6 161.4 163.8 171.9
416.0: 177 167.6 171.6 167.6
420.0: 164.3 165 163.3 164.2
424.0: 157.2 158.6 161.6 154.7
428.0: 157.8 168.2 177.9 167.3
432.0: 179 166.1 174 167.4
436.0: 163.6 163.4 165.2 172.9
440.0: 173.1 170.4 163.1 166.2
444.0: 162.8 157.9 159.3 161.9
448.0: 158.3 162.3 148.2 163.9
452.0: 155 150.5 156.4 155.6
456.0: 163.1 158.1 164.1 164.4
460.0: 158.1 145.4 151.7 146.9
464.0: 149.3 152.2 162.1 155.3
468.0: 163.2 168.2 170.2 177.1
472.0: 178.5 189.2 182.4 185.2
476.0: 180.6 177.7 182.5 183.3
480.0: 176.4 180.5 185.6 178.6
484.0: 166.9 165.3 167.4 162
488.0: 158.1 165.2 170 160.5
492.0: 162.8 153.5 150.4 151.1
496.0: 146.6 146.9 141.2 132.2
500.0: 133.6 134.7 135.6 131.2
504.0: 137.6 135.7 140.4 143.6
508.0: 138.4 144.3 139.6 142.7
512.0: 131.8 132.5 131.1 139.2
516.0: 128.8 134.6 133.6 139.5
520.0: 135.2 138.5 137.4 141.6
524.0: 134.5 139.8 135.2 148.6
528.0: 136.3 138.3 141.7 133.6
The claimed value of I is -4.6 min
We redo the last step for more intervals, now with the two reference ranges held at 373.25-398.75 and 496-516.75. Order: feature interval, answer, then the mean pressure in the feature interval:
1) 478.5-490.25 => -3.58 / 172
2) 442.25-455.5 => -3.90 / 158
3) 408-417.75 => -4.09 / 161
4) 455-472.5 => -4.72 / 160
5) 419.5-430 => -4.17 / 162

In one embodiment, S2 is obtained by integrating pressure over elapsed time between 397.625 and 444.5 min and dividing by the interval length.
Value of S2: 157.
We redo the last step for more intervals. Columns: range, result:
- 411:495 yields 165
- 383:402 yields 109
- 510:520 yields 135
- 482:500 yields 158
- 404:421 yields 157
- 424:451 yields 165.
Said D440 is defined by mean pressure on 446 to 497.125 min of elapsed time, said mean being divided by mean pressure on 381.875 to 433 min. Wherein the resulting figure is 1.18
